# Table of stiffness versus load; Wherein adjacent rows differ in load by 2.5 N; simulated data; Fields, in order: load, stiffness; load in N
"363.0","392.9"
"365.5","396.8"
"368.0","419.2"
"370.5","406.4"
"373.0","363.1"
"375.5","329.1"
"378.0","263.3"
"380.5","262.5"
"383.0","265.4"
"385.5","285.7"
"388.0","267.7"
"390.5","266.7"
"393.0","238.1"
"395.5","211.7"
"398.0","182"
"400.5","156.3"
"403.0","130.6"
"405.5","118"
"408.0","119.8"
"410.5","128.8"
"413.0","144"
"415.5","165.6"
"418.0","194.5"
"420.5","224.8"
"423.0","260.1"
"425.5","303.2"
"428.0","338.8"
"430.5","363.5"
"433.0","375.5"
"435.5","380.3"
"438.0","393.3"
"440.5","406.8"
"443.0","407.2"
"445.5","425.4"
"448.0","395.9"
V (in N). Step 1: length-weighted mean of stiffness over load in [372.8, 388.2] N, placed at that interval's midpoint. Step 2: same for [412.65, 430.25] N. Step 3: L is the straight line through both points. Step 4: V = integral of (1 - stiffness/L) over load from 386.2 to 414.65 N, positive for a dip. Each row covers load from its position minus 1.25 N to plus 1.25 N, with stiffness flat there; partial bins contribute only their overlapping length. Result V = 9.4 N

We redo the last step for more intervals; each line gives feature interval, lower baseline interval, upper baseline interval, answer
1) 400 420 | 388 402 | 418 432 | 8.38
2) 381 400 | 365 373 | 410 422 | 3.63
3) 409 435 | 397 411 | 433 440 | 3.01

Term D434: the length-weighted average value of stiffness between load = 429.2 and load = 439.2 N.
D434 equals 378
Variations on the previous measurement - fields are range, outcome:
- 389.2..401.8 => 211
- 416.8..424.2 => 226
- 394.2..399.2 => 197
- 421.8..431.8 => 317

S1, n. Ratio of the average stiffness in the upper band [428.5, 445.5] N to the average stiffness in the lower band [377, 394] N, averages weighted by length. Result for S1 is 1.47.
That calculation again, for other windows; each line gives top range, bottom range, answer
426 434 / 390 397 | 1.51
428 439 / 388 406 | 1.92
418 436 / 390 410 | 1.79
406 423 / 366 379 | 0.47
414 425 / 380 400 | 0.89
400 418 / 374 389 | 0.50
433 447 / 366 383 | 1.19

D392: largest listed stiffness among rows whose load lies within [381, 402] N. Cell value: 285.7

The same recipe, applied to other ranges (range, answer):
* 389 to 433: 375.5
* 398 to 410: 182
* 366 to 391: 419.2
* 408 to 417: 165.6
